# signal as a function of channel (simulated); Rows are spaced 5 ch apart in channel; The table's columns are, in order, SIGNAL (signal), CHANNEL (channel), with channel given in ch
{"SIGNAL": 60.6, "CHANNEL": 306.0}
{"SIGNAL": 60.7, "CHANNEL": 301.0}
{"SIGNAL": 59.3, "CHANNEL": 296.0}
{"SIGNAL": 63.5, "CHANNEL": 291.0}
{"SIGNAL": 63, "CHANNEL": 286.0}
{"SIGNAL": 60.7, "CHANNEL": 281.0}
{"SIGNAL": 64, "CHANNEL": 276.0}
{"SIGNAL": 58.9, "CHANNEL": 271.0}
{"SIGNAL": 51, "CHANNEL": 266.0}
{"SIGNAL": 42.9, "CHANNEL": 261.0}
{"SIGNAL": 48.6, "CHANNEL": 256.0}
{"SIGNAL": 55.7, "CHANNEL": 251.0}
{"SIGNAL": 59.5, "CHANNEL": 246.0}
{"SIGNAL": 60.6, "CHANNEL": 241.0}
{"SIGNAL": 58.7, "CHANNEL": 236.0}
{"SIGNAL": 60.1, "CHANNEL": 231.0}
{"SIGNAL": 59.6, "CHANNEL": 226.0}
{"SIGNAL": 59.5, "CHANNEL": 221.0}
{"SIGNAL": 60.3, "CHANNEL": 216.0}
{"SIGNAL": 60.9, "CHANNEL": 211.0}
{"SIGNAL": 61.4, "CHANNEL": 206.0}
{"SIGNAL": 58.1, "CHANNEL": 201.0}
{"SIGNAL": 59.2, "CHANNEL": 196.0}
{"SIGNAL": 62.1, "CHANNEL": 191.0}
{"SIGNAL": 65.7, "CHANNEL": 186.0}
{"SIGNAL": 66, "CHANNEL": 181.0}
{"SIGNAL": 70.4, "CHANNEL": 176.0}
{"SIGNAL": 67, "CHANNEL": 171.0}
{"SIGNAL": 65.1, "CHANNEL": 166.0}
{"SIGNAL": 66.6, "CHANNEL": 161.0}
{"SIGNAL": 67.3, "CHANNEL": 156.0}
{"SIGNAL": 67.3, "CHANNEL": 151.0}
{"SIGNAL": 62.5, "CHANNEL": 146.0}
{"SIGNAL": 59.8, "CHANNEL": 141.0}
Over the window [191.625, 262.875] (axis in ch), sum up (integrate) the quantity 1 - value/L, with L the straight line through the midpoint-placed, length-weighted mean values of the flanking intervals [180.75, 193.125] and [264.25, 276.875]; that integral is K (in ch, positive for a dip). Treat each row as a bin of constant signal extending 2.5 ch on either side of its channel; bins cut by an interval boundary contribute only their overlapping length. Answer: 3.99 ch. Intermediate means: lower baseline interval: 64.4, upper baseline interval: 57.6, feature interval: 57.8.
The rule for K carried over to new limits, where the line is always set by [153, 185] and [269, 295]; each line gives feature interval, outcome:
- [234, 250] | 1.12 ch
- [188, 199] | 0.86 ch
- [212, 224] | 0.89 ch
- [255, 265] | 2.67 ch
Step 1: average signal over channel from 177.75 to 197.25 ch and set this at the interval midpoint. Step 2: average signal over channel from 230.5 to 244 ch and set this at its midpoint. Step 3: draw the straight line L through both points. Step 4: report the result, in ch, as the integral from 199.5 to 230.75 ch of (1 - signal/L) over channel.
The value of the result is 0.8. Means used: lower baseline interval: 63.8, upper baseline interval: 59.7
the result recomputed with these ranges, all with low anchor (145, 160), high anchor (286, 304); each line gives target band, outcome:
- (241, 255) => 1.3 ch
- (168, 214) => 1.0 ch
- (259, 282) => 2.5 ch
